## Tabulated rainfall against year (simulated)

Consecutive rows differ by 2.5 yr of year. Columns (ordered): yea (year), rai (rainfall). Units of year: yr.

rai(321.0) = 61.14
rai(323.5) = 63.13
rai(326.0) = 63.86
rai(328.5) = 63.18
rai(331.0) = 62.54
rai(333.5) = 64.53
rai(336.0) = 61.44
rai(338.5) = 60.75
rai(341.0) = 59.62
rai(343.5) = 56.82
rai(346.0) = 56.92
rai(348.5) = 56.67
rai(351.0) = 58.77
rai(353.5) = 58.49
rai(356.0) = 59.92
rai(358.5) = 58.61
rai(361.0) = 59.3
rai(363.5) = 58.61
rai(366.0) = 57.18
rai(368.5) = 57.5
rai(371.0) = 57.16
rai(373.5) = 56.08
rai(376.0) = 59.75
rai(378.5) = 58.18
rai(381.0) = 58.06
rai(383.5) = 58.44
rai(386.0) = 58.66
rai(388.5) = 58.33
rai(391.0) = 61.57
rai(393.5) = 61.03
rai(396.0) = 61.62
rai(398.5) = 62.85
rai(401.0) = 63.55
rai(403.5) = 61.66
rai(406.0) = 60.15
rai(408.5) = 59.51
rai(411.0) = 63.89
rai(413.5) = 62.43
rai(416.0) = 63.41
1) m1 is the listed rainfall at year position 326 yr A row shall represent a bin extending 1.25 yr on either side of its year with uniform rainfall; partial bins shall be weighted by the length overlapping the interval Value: 63.86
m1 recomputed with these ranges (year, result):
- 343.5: 56.82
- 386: 58.66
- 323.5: 63.13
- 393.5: 61.03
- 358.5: 58.61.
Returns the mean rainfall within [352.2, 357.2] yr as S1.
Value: 59.2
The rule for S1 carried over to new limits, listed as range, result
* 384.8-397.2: 60.2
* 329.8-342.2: 61.8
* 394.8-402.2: 62.7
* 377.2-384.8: 58.2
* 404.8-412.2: 61.2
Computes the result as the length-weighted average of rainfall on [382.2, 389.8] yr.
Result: 58.5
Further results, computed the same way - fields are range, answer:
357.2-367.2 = 58.4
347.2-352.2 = 57.7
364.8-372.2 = 57.3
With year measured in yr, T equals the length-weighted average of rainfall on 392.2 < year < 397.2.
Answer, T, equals 61.3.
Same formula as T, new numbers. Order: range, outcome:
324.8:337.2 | 63.1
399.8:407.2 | 61.8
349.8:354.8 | 58.6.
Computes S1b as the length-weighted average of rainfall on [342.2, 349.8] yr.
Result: 56.8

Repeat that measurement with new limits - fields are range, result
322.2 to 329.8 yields 63.4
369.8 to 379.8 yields 57.8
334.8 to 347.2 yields 59.1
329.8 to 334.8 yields 63.5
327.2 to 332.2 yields 62.9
